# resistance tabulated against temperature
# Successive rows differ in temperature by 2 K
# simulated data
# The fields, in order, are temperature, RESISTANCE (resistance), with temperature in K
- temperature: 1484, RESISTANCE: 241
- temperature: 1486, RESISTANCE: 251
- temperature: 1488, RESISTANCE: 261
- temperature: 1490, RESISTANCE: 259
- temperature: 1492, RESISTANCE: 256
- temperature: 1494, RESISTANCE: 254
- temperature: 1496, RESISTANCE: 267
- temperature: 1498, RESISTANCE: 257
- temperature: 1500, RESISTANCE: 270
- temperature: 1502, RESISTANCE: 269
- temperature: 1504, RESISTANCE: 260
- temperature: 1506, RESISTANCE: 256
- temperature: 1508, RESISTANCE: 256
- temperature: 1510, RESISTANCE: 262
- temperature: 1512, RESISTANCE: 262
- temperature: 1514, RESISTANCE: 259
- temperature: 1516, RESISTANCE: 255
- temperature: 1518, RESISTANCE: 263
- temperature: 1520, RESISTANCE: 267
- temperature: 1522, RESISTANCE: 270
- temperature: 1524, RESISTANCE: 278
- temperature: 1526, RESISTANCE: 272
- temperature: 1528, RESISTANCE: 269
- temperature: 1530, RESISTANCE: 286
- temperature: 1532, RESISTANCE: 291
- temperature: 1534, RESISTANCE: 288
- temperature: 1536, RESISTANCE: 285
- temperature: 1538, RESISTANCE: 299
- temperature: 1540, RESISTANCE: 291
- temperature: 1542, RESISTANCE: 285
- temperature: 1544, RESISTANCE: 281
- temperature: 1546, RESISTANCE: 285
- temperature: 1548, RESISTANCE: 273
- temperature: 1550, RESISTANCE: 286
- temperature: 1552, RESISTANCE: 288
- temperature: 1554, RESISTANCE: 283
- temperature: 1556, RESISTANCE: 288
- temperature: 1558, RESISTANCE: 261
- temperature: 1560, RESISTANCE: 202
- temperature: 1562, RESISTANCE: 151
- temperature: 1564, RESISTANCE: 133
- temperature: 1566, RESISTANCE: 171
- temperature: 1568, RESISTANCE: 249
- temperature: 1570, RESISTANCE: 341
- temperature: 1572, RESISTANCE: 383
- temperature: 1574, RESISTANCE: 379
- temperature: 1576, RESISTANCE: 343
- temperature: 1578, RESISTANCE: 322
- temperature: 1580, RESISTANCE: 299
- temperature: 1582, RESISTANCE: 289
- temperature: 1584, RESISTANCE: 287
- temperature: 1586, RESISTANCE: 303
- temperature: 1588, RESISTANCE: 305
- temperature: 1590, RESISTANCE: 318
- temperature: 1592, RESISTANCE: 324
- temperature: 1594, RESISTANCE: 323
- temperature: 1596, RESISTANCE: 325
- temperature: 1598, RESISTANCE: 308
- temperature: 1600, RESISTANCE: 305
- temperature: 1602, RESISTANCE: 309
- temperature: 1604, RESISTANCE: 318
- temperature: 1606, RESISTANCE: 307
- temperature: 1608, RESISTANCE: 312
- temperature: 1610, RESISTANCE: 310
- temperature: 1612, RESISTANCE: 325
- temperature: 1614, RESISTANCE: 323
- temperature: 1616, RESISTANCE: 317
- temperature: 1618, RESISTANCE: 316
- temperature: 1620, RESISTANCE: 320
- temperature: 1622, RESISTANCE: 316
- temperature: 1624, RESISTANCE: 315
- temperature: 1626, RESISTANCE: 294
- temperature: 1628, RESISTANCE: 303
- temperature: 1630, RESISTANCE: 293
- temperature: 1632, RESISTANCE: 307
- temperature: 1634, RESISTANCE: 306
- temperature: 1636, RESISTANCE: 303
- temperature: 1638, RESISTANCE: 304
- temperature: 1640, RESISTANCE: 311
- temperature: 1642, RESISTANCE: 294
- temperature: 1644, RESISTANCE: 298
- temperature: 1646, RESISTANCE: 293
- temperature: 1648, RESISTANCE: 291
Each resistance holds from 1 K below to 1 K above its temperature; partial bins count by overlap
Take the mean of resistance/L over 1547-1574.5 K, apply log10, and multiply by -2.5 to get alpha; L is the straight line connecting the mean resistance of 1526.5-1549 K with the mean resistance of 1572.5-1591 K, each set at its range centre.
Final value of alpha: 0.16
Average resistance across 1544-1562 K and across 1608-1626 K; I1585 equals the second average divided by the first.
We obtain 1.19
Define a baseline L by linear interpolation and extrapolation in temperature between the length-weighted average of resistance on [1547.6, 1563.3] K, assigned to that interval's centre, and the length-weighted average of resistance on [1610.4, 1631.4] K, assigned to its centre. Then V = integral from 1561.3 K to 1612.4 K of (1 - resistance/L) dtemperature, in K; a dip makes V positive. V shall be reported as -3.2 K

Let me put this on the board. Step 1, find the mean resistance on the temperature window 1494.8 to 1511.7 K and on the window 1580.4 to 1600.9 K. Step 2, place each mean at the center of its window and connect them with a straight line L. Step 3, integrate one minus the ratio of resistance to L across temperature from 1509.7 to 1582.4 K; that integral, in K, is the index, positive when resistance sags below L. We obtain 2.4 K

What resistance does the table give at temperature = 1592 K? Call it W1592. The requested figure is 324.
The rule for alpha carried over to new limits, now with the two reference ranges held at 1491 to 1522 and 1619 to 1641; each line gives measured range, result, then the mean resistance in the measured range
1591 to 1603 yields -0.08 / 316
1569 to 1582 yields -0.19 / 340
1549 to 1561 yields 0.04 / 268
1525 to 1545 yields -0.05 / 285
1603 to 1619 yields -0.06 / 316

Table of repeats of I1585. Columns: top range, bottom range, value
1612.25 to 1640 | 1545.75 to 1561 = 1.15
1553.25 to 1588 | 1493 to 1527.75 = 1.05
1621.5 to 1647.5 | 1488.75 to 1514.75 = 1.16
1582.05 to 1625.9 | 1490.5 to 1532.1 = 1.18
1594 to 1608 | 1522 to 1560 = 1.12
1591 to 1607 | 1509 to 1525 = 1.19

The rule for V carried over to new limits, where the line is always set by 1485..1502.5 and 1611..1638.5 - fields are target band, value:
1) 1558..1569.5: 3.68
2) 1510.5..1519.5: 0.27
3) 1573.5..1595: -1.56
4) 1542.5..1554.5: -0.07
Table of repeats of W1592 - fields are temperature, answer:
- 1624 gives 315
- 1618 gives 316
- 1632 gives 307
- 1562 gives 151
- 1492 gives 256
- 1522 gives 270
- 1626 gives 294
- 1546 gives 285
